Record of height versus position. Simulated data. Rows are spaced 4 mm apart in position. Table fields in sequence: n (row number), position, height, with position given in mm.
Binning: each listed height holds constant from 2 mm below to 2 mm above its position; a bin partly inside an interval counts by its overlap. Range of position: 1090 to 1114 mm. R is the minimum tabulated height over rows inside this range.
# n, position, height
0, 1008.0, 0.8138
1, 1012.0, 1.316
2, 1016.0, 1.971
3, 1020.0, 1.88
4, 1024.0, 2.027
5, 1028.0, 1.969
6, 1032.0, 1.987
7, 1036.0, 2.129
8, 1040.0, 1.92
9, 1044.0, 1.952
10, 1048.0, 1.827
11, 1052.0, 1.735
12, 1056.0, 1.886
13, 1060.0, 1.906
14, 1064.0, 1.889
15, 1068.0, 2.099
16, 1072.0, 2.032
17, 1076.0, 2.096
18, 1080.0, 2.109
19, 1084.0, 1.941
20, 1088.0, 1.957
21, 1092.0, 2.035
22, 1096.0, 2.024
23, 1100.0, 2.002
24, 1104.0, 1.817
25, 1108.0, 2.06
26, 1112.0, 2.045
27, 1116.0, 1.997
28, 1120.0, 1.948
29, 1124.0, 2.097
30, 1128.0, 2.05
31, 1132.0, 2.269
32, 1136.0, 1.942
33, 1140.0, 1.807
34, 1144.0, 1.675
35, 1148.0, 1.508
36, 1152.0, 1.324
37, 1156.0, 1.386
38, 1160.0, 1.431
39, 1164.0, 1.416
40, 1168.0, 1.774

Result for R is 1.817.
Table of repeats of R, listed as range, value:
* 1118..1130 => 1.948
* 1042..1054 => 1.735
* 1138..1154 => 1.324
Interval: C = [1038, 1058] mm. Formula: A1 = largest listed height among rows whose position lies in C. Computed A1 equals 1.952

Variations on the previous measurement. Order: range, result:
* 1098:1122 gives 2.06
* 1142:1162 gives 1.675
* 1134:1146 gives 1.942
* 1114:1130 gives 2.097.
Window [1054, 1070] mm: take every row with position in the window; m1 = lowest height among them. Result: 1.886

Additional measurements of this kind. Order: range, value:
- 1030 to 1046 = 1.92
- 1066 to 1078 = 2.032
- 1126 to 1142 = 1.807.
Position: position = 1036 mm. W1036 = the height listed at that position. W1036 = 2.129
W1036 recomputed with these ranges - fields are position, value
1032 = 1.987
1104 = 1.817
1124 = 2.097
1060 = 1.906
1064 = 1.889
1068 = 2.099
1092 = 2.035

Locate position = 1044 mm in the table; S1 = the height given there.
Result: 1.952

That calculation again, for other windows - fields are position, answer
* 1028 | 1.969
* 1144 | 1.675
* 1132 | 2.269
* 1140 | 1.807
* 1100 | 2.002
